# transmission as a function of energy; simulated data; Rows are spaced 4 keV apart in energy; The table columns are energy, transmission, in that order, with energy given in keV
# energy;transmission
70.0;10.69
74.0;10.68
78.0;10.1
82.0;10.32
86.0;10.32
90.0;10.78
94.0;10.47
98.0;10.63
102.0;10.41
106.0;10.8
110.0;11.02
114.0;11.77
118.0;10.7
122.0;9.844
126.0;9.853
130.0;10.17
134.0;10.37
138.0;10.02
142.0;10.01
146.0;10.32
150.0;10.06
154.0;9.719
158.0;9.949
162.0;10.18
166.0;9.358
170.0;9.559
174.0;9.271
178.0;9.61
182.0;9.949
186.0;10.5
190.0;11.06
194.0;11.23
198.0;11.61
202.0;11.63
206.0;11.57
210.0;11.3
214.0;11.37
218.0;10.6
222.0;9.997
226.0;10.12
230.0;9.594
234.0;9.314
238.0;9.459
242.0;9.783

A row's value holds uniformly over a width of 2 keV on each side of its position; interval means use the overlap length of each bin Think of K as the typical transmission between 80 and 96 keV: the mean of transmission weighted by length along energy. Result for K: 10.5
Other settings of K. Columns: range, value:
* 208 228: 10.7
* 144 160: 10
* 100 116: 11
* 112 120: 11.2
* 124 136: 10.1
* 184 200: 11.1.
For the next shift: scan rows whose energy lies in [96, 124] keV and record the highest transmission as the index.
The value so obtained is 11.77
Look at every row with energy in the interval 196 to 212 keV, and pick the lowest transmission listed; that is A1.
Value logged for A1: 11.3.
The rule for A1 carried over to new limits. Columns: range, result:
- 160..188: 9.271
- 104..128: 9.844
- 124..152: 9.853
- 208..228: 9.997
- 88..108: 10.41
